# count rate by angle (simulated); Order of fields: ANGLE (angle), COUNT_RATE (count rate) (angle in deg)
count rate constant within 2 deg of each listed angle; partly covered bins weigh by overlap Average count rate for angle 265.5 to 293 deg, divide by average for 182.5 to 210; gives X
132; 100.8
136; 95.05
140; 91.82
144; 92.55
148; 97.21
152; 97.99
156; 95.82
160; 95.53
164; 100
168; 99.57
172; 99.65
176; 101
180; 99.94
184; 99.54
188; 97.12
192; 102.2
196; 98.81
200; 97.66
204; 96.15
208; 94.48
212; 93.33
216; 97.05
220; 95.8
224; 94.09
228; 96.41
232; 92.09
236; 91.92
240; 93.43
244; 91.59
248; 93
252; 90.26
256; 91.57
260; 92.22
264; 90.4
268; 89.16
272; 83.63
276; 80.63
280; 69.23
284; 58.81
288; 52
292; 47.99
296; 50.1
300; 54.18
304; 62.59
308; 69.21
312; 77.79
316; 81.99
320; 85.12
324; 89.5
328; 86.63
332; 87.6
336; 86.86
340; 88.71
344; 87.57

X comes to 0.71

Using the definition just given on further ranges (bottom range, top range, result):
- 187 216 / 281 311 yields 0.59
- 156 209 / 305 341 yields 0.84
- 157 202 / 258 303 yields 0.70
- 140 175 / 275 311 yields 0.62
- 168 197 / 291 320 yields 0.66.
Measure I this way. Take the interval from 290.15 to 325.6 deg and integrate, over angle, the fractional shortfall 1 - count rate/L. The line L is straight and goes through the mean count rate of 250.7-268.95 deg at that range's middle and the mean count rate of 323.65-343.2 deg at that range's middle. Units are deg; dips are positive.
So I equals 8.0 deg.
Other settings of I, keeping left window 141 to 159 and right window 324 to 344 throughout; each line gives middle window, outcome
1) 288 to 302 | 6.0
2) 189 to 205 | -0.9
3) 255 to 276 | 0.5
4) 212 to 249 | -0.7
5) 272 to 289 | 4.1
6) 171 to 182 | -0.7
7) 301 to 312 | 2.7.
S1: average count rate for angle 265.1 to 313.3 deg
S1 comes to 66.6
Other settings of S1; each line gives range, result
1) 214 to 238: 94.6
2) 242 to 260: 91.7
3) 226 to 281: 89.3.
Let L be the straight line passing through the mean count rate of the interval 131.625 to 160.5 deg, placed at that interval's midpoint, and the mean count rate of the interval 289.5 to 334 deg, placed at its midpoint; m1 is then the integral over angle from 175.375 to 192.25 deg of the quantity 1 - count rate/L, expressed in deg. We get -1.8 deg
